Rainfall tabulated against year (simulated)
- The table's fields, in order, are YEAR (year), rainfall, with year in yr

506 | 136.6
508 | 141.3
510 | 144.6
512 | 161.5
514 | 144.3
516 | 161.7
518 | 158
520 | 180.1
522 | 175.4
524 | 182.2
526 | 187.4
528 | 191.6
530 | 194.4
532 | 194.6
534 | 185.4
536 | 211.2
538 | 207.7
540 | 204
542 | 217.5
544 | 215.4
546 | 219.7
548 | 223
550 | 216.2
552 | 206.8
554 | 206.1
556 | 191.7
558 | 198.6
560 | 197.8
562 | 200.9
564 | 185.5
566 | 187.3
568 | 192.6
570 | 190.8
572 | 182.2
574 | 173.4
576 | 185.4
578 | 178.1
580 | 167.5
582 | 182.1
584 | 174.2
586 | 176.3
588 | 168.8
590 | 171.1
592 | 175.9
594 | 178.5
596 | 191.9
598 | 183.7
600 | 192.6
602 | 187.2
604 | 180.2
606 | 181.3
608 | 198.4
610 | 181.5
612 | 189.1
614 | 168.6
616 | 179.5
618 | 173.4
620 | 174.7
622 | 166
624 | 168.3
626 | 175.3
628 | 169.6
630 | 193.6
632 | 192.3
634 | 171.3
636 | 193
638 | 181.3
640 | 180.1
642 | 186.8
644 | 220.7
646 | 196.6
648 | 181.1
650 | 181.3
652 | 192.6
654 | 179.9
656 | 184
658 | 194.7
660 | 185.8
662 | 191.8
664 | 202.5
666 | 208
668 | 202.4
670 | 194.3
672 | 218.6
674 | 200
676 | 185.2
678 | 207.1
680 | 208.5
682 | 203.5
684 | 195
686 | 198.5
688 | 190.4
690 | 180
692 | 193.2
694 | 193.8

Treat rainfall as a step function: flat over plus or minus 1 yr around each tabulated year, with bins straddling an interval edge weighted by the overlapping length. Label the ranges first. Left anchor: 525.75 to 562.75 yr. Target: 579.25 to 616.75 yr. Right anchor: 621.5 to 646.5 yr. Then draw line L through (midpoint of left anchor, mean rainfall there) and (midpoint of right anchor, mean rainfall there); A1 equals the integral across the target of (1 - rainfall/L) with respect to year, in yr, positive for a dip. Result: 2.27 yr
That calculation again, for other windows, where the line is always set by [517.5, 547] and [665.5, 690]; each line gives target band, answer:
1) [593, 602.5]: 0.5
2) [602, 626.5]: 2.4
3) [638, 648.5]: 0.3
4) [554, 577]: 0.7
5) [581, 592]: 1.3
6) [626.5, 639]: 1.0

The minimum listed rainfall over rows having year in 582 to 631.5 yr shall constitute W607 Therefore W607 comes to 166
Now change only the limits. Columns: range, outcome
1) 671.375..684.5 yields 185.2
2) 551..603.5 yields 167.5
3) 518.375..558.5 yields 175.4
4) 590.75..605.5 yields 175.9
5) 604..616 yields 168.6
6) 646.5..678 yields 179.9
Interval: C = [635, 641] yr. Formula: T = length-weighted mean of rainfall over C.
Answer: 185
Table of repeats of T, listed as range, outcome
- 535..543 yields 210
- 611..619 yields 178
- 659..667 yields 197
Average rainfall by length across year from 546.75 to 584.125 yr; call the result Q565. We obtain 192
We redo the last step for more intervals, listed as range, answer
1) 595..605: 187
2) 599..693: 189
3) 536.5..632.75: 188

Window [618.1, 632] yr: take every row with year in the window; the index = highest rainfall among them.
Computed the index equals 193.6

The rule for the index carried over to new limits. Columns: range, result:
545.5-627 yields 223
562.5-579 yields 192.6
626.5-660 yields 220.7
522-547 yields 219.7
